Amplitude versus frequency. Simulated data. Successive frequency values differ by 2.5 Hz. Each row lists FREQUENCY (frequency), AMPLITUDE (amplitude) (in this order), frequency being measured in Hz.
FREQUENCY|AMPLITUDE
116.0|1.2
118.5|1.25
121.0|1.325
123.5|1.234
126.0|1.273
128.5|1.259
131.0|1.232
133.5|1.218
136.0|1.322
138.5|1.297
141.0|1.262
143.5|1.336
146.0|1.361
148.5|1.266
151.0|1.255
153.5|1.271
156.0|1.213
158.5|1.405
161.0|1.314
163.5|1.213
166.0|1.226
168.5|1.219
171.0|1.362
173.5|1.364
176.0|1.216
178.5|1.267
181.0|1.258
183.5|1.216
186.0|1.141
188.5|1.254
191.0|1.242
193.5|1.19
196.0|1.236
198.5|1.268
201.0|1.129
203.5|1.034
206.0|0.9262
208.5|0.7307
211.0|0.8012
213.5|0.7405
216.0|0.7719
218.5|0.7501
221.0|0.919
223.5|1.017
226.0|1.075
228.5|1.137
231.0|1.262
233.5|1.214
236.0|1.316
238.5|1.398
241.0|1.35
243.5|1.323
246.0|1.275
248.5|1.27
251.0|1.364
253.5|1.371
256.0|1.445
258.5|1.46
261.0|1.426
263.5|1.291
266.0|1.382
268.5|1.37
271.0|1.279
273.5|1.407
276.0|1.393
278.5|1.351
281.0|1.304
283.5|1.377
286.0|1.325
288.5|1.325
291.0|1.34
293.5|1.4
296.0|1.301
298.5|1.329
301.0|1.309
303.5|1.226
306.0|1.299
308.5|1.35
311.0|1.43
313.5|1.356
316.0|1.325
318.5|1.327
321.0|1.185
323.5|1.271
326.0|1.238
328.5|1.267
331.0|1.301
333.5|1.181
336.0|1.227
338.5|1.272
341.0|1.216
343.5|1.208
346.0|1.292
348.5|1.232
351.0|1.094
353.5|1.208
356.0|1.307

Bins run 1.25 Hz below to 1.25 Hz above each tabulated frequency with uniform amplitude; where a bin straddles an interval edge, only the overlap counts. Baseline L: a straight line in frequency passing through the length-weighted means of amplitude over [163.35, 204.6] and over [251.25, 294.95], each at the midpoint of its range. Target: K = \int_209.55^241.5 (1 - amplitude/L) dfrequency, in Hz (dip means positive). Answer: 6.1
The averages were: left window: 1.23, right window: 1.37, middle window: 1.05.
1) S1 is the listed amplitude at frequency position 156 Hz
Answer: 1.213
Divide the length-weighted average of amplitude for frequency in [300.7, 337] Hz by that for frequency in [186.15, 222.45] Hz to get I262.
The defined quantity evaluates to 1.3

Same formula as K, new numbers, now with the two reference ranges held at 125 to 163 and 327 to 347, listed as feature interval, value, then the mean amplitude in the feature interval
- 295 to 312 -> -0.9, 1.32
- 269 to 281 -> -0.9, 1.35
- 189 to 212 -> 3.6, 1.07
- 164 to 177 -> 0.0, 1.27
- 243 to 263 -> -1.6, 1.37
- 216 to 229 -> 3.3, 0.951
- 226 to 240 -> 0.2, 1.25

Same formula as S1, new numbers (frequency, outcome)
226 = 1.075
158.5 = 1.405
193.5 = 1.19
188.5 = 1.254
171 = 1.362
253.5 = 1.371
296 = 1.301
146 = 1.361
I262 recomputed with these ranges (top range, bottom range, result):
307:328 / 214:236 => 1.28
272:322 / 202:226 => 1.53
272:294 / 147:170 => 1.07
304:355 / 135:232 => 1.09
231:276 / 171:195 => 1.08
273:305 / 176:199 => 1.09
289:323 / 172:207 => 1.10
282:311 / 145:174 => 1.03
